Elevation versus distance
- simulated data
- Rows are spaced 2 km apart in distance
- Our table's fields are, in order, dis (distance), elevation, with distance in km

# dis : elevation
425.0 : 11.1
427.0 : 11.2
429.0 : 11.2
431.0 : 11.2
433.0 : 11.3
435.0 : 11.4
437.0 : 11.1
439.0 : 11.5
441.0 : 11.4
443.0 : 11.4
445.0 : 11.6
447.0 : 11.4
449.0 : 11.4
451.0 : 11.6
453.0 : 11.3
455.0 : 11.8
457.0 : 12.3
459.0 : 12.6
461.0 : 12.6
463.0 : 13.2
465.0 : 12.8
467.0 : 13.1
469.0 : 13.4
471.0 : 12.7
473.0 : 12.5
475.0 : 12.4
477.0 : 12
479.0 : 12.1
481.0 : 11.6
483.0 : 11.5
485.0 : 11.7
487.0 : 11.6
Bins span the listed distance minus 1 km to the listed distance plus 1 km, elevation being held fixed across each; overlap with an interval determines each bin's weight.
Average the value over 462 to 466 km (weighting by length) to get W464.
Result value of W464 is 13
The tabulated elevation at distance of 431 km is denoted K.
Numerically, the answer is 11.2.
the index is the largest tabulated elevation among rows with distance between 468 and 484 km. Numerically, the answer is 13.4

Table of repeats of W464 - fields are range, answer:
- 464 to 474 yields 12.9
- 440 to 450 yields 11.4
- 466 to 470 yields 13.2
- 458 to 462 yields 12.6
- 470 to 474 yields 12.6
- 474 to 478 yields 12.2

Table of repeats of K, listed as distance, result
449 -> 11.4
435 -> 11.4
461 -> 12.6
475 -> 12.4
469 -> 13.4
